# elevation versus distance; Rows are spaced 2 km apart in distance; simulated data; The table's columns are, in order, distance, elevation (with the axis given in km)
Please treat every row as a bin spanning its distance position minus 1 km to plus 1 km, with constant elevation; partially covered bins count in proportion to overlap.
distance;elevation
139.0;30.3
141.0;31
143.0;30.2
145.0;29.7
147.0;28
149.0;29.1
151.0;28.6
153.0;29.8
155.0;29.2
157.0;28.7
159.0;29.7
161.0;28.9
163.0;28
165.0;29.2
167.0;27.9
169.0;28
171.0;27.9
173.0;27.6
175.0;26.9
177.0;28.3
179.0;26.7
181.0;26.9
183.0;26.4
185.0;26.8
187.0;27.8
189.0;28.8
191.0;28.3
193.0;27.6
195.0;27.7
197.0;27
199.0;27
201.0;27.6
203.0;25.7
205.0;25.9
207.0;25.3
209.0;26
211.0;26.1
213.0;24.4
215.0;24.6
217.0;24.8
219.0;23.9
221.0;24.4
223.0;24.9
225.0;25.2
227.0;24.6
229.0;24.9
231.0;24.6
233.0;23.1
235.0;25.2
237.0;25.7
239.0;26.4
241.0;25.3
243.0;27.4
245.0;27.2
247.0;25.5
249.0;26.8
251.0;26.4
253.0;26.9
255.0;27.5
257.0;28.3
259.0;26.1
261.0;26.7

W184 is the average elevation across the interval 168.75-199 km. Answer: 27.5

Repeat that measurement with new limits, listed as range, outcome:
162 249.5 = 26.4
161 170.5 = 28.3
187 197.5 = 27.9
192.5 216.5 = 26.2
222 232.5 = 24.8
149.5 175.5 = 28.5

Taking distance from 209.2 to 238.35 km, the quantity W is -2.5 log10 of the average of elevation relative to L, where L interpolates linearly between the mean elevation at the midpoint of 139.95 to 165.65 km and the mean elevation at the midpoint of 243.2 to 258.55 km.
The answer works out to 0.12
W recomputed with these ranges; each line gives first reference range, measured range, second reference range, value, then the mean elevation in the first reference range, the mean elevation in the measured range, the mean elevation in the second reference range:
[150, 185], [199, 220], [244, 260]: 0.081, 28.1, 25.5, 26.8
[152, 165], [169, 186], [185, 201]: 0.042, 29.1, 27.2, 27.7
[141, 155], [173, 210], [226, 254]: 0.023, 29.4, 27.1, 25.7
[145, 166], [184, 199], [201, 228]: -0.041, 29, 27.7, 25.2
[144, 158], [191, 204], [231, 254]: 0.010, 29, 27.2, 25.9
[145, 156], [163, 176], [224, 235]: 0.001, 29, 27.9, 24.5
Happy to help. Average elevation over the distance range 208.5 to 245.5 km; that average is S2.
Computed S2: 25.2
